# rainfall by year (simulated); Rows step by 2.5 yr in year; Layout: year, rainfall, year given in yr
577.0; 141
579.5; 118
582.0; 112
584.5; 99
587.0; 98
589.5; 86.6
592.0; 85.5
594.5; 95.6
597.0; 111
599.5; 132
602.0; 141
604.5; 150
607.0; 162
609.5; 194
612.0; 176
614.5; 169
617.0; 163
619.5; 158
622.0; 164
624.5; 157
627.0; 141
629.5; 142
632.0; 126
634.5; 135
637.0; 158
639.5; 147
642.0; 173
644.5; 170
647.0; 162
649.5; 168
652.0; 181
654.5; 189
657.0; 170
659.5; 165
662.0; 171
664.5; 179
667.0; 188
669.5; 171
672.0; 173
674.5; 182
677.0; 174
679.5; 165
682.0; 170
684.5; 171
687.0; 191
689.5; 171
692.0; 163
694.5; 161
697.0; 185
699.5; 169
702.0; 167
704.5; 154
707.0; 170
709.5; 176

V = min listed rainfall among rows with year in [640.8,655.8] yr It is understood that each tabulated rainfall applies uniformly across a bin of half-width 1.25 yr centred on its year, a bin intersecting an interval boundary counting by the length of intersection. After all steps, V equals 162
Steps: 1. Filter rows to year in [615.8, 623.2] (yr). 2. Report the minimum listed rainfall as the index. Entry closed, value 158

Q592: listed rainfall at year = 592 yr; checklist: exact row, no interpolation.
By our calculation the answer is 85.5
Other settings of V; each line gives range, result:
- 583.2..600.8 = 85.5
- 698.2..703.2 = 167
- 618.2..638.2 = 126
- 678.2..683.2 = 165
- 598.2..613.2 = 132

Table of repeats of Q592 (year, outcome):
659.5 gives 165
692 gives 163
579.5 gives 118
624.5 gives 157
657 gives 170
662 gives 171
